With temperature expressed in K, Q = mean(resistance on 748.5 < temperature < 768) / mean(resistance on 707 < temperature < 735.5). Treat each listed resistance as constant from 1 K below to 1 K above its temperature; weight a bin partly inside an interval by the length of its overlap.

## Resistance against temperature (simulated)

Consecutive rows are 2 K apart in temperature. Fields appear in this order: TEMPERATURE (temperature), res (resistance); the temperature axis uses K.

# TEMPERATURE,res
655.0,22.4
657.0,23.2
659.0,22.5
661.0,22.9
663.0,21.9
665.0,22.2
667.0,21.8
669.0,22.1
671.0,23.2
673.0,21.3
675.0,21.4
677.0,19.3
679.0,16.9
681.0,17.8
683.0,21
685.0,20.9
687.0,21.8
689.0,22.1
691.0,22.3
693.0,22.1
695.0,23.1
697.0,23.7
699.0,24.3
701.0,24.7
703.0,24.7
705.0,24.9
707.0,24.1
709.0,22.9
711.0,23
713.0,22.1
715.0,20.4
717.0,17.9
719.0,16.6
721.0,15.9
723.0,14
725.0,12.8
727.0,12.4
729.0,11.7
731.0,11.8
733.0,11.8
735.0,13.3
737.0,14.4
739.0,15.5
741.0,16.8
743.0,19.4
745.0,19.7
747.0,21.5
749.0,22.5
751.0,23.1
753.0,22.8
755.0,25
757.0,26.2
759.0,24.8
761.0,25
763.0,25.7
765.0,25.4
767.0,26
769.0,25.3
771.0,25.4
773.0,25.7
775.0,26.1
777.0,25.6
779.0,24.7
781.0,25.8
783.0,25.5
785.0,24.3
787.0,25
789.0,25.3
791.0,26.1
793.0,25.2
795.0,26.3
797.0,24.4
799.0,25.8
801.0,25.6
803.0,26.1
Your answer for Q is 1.50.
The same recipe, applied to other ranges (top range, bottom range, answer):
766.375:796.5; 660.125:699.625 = 1.18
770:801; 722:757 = 1.47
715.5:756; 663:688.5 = 0.81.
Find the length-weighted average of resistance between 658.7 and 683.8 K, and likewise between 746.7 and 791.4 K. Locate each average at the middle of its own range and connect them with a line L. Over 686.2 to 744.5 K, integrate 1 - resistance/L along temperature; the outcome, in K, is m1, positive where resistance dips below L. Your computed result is 9.5 K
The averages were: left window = 21.1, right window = 24.9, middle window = 19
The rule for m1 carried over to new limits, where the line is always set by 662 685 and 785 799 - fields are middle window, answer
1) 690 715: -1.7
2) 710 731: 5.7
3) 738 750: 2.2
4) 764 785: -0.7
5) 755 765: -0.5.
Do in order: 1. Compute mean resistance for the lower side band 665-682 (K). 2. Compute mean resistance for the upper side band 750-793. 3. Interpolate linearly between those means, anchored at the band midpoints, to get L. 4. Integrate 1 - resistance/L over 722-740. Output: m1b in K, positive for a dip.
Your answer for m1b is 7.9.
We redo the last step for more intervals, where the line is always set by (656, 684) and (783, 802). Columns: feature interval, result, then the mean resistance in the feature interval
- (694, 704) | -0.85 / 24.1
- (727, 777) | 6.51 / 21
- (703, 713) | -0.51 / 23.7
